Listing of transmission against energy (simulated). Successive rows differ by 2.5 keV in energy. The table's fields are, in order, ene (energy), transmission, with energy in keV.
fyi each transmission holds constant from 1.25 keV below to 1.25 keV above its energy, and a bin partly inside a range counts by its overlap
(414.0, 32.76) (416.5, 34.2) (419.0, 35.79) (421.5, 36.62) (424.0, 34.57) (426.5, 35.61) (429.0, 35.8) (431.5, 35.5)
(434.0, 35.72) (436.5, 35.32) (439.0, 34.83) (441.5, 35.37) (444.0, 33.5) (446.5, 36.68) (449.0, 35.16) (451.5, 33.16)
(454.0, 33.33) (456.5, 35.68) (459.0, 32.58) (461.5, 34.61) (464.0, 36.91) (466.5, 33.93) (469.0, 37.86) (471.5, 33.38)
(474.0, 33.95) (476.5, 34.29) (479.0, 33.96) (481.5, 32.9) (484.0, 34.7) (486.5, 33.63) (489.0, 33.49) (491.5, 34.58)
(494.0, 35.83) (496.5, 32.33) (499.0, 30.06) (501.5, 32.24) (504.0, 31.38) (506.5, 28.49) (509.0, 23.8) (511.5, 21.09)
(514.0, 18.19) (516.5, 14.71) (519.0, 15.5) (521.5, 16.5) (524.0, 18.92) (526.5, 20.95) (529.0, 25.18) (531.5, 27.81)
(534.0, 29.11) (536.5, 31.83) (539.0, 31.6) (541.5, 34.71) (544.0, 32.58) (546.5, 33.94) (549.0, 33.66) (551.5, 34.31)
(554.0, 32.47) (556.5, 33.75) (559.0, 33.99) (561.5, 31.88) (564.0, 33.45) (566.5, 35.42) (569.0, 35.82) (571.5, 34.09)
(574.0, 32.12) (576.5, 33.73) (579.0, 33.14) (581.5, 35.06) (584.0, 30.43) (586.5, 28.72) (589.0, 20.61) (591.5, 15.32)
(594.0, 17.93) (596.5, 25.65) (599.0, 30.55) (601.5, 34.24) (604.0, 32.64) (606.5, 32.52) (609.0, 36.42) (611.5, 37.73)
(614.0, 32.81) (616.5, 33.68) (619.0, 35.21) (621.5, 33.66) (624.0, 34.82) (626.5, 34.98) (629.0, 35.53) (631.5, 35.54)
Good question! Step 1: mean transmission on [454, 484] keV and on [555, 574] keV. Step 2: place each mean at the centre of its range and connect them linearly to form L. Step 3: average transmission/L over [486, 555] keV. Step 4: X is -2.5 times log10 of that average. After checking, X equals 0.21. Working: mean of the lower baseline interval 34.5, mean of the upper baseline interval 33.9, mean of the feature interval 28.1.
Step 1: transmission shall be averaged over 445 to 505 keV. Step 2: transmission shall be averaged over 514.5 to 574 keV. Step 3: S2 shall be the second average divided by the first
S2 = 0.86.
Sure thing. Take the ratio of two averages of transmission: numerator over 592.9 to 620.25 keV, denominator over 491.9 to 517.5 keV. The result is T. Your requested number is 1.2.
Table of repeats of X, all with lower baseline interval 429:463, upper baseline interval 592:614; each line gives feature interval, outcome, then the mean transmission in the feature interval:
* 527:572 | -0.01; 32.3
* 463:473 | -0.04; 35.4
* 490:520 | 0.24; 26.7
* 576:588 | -0.03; 31.9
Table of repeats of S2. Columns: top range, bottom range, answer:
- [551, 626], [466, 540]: 1.11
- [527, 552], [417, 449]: 0.88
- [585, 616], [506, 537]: 1.31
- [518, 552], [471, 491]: 0.81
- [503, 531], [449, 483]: 0.62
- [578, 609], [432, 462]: 0.82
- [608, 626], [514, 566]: 1.24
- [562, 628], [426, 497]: 0.91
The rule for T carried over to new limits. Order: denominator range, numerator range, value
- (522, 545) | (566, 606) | 1.07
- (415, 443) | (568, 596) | 0.81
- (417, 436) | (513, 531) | 0.53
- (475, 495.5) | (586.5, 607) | 0.76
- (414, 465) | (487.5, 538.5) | 0.75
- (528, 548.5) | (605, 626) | 1.12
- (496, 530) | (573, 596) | 1.17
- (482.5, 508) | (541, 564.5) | 1.03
